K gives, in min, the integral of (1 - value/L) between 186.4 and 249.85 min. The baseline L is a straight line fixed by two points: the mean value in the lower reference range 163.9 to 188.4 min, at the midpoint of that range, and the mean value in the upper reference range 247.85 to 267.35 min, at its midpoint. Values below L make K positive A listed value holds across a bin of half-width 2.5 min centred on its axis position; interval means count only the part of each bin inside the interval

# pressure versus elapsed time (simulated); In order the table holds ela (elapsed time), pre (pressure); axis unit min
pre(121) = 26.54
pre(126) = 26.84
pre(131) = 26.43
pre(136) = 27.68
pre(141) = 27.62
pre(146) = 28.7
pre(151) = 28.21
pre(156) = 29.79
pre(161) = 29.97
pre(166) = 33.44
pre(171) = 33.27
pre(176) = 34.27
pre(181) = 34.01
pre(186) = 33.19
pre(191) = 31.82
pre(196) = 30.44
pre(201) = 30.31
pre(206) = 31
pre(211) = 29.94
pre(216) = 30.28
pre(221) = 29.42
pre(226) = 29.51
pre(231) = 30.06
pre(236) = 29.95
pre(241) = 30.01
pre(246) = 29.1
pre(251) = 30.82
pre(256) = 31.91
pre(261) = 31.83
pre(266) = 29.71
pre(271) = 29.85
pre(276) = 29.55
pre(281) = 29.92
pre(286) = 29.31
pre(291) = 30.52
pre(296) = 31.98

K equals 4.0 min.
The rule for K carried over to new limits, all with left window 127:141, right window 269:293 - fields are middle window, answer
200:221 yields -1.28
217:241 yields -0.77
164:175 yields -2.25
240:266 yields -1.22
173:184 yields -2.41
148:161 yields -0.79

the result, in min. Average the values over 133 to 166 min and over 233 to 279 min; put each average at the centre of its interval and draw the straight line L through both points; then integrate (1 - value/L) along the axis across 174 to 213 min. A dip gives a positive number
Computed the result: -3.10 min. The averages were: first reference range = 29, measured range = 31.9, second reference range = 30.3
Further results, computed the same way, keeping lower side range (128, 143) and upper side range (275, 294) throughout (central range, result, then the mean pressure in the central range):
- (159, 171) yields -1.9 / 32.1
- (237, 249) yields -0.2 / 29.7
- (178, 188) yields -2.0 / 33.7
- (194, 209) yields -1.1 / 30.6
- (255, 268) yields -0.7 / 31.1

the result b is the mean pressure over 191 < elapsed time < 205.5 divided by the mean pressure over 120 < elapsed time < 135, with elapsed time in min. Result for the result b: 1.1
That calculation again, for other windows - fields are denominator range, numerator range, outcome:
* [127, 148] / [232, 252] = 1.09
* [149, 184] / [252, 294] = 0.95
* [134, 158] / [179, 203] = 1.13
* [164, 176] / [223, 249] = 0.89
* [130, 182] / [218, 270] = 1.00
